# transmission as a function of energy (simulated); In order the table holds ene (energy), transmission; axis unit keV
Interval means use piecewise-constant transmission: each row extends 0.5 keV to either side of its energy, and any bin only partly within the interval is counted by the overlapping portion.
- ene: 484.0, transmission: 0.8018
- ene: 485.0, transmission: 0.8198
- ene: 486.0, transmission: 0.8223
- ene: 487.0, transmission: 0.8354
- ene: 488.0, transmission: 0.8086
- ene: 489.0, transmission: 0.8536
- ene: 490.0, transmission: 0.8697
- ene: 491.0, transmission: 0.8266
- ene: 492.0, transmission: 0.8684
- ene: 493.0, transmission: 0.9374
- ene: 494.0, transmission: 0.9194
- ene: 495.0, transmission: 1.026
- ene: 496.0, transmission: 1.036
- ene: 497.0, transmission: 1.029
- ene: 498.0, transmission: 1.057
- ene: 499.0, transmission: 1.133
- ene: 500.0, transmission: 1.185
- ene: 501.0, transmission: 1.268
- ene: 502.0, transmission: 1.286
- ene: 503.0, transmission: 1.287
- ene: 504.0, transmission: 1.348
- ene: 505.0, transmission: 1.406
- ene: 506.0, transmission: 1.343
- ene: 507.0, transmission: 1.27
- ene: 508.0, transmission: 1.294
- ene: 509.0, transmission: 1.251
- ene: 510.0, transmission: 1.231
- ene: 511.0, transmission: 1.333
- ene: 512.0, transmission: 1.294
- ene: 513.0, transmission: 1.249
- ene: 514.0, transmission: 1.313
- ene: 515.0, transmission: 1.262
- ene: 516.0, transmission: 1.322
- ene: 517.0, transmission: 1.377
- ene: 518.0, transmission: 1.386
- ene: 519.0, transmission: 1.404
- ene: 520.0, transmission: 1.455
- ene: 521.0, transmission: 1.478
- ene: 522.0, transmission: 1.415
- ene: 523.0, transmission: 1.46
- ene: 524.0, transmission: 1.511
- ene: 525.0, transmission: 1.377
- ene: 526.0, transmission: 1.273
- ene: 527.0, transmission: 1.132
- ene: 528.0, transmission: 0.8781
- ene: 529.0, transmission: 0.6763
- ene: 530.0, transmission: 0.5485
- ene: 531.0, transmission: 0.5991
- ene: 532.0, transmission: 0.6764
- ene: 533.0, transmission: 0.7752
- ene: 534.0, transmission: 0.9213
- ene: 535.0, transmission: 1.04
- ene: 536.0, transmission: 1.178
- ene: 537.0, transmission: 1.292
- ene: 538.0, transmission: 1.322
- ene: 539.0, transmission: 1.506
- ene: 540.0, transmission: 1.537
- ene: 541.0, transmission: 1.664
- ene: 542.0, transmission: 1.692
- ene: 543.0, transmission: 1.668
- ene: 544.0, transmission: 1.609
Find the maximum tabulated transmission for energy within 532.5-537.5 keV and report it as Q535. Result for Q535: 1.292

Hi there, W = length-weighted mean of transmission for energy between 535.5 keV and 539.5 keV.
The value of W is 1.32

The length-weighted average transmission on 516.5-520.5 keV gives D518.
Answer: 1.41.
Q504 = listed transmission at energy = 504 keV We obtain 1.348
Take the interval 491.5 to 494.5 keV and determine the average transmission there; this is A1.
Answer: 0.908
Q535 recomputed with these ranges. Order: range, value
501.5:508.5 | 1.406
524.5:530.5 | 1.377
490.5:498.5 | 1.057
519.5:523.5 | 1.478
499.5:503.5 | 1.287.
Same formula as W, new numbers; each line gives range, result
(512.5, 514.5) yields 1.28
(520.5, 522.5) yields 1.45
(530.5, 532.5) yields 0.638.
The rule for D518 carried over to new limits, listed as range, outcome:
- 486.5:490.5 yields 0.842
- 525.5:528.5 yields 1.09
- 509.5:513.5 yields 1.28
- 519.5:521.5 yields 1.47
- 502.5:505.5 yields 1.35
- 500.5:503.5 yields 1.28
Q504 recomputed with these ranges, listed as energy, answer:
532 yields 0.6764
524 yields 1.511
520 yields 1.455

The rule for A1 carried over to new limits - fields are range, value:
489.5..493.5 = 0.876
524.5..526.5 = 1.32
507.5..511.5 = 1.28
